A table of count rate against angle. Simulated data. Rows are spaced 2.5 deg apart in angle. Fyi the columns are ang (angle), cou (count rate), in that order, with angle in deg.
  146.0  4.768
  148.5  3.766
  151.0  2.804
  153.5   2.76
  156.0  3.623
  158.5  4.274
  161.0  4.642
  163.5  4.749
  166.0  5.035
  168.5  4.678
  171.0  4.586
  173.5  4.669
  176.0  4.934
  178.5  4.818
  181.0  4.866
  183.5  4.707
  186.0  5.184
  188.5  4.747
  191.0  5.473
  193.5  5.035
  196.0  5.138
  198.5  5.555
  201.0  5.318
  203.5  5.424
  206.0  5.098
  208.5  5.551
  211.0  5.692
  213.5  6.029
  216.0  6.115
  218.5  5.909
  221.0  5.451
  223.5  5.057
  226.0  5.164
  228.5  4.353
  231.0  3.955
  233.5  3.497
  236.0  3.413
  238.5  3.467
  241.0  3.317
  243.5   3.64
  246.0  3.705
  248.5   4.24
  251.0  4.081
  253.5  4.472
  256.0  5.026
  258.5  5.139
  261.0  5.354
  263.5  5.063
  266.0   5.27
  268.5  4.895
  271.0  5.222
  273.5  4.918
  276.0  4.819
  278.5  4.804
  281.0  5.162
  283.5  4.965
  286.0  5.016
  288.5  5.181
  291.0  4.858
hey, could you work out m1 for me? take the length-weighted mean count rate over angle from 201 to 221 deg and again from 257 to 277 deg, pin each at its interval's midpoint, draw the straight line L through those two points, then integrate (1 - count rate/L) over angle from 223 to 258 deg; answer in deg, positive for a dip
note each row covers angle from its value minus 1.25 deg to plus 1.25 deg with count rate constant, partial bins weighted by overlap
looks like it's 8.2 deg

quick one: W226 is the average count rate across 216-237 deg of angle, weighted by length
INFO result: 4.7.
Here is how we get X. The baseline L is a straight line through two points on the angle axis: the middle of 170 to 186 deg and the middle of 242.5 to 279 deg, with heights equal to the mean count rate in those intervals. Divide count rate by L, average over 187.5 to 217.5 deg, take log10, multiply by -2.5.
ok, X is -0.14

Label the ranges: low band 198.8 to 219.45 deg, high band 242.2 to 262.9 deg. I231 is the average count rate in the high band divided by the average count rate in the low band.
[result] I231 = 0.79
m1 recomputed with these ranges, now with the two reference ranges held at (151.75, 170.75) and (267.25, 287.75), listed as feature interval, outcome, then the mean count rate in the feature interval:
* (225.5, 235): 1.1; 4.15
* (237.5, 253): 3.2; 3.78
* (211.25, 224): -3.2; 5.75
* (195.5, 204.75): -1.8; 5.38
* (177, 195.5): -2.5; 4.98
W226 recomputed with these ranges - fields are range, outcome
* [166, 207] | 5.01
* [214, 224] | 5.71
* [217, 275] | 4.56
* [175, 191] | 4.92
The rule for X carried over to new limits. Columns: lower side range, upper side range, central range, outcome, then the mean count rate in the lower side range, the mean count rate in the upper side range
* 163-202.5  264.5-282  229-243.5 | 0.36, 4.98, 5.01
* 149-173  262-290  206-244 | -0.03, 4.13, 5.03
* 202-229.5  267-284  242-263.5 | 0.15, 5.45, 4.97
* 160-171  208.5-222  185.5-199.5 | 0.03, 4.76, 5.82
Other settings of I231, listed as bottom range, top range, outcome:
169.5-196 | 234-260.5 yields 0.83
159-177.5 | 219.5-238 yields 0.93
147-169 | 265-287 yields 1.24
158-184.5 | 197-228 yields 1.16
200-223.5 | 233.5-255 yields 0.68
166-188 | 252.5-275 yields 1.05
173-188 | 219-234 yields 0.97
